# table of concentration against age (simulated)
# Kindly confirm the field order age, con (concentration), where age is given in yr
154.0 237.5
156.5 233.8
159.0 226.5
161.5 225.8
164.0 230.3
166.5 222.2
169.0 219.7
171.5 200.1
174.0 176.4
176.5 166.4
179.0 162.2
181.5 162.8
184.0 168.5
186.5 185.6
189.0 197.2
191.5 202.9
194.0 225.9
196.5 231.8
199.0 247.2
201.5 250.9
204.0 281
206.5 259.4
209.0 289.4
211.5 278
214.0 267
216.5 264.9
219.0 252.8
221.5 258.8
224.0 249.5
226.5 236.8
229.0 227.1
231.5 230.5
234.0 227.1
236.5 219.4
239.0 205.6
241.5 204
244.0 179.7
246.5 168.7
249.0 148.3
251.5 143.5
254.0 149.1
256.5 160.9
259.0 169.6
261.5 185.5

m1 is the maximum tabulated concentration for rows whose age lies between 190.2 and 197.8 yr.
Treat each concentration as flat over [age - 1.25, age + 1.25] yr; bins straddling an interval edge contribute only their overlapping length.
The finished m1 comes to 231.8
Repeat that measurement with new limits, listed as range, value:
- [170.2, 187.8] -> 200.1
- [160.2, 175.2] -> 230.3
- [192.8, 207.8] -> 281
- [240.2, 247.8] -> 204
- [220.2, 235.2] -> 258.8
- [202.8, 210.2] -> 289.4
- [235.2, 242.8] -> 219.4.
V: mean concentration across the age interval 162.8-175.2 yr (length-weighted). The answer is 210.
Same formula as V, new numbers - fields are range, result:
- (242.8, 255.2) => 158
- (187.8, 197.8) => 215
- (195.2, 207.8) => 254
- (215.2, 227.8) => 253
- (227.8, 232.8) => 229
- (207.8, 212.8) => 283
